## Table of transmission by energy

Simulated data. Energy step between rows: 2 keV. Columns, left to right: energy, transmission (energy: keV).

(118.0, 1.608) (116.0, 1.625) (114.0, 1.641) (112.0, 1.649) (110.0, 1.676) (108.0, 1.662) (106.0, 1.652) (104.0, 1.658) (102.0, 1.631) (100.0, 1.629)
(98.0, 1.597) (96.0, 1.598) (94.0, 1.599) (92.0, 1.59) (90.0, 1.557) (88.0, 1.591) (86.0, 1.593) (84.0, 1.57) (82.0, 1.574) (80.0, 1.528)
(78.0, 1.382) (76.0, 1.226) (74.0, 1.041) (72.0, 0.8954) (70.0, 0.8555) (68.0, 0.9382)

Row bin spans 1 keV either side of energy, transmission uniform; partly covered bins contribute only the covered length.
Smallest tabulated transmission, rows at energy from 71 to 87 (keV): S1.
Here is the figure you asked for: 0.8954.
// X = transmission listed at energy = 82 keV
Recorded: 1.574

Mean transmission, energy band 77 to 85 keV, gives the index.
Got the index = 1.51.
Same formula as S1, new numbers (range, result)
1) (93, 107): 1.597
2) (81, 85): 1.57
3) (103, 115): 1.641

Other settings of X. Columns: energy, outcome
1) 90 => 1.557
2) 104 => 1.658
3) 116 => 1.625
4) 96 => 1.598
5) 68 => 0.9382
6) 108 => 1.662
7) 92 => 1.59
